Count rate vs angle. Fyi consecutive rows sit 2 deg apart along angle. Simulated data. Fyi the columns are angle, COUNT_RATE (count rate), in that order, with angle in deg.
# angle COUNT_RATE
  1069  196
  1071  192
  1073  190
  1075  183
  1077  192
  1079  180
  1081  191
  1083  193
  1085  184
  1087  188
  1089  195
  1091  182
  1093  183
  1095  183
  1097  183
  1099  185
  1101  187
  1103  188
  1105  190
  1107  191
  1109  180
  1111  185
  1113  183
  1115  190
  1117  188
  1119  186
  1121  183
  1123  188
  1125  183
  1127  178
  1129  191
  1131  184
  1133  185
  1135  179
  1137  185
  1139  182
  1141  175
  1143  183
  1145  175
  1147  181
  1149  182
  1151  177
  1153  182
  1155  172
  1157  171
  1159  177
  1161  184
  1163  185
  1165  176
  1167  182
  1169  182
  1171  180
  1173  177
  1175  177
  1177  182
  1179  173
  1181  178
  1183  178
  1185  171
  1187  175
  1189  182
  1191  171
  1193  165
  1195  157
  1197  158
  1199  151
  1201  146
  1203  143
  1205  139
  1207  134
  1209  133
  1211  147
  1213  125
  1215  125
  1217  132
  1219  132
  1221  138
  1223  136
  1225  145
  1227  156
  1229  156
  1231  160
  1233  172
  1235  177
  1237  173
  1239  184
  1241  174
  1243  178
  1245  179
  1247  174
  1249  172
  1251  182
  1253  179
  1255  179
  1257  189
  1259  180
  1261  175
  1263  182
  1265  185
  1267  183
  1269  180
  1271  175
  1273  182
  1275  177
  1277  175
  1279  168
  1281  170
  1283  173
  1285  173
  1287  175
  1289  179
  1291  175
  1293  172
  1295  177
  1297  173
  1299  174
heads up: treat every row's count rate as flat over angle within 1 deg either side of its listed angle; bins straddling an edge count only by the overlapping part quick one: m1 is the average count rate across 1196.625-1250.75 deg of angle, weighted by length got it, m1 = 154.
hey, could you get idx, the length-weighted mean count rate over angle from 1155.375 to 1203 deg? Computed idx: 172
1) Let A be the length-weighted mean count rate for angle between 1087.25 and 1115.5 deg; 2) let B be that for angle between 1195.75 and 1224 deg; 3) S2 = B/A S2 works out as 0.75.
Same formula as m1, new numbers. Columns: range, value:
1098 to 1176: 182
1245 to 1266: 180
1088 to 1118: 186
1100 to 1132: 186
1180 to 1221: 152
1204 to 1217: 134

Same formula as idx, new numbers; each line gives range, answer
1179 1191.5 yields 176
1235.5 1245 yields 177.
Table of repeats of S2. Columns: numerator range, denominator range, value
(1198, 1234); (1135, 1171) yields 0.80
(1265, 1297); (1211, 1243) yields 1.15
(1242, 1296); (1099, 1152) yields 0.96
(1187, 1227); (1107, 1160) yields 0.80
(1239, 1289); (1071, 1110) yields 0.95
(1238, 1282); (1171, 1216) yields 1.12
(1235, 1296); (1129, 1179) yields 0.99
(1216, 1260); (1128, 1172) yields 0.92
